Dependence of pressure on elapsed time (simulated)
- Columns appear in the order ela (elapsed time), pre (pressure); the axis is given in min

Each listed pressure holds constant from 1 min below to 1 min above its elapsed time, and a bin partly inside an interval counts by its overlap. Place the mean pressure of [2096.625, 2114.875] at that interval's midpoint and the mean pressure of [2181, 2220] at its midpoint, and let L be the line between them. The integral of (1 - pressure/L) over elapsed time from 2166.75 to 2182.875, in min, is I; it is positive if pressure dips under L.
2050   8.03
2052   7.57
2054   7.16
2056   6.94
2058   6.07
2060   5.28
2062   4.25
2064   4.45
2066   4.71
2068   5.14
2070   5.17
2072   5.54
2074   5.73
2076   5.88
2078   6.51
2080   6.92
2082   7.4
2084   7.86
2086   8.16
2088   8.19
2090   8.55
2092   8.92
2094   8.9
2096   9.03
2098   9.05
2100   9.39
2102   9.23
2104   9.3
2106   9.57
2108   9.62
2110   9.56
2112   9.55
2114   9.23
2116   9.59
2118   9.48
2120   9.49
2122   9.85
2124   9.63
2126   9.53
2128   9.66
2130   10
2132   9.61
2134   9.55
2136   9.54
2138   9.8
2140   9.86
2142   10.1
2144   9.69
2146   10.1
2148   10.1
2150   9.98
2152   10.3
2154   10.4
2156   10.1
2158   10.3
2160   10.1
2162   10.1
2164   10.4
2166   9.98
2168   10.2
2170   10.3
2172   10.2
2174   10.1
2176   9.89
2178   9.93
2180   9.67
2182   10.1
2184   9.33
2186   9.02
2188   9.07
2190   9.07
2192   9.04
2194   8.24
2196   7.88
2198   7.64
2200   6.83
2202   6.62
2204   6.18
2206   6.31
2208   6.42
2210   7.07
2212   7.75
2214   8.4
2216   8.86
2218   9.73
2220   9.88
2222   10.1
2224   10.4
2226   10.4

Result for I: -3.0 min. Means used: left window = 9.38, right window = 8.13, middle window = 10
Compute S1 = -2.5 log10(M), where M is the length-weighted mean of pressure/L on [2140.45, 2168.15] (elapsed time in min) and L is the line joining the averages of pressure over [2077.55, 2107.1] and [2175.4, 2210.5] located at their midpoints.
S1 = -0.211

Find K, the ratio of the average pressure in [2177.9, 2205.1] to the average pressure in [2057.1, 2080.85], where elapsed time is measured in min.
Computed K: 1.54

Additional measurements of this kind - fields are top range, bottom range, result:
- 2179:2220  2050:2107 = 1.14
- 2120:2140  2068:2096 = 1.34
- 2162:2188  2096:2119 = 1.05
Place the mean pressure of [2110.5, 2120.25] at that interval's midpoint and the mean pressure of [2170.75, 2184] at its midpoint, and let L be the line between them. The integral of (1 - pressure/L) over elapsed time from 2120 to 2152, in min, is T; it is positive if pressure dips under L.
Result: -0.6 min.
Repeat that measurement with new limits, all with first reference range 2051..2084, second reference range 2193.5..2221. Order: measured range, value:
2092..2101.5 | -4.1 min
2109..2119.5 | -4.7 min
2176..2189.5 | -3.9 min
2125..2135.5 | -4.5 min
